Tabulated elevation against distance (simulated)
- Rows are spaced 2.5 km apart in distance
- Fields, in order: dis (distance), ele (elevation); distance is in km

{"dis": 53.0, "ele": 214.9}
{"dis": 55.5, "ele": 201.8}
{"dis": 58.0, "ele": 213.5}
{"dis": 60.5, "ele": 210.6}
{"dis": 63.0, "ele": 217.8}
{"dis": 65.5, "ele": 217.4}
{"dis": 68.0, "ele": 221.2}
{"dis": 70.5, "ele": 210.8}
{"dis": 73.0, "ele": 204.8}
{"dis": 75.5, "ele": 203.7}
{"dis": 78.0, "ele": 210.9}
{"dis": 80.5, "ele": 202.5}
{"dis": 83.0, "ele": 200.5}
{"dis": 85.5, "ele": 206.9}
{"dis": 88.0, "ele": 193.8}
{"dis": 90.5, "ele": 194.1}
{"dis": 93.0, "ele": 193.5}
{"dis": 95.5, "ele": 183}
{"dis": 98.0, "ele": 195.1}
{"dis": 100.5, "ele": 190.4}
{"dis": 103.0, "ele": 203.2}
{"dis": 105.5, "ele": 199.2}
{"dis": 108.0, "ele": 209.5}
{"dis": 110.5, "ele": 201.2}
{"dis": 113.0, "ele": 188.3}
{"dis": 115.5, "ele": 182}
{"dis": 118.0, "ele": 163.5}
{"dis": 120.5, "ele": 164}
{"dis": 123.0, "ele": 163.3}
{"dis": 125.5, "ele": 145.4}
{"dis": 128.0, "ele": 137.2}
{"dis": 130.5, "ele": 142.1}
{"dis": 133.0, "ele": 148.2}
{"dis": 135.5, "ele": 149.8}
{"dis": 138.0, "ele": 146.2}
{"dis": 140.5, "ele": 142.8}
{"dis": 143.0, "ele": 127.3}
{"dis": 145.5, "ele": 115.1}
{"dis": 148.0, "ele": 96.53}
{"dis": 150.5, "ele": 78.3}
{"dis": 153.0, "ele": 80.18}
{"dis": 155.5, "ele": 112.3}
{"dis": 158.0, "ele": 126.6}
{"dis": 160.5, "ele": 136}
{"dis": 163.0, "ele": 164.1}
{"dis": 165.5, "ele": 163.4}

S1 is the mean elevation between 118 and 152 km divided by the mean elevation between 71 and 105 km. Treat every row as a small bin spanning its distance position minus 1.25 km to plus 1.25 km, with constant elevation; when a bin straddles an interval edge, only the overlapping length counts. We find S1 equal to 0.68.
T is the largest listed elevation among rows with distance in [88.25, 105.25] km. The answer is 203.2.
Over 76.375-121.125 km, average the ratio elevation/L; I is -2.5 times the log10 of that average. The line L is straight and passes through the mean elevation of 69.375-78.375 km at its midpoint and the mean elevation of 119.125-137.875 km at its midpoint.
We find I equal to -0.08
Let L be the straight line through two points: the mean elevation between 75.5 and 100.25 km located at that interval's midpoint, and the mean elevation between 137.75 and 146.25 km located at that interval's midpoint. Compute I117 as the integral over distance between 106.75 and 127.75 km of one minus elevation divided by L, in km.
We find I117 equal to -1.61 km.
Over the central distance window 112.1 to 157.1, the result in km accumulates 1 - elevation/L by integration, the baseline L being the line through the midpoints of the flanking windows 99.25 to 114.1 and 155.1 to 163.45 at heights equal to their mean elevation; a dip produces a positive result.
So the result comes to 7.8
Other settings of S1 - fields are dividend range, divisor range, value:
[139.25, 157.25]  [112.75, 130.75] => 0.67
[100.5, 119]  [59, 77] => 0.91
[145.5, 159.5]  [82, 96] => 0.52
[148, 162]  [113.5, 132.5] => 0.68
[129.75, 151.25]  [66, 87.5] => 0.62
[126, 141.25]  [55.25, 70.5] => 0.67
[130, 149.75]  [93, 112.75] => 0.67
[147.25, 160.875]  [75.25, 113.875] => 0.52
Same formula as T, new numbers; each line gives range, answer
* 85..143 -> 209.5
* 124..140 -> 149.8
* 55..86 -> 221.2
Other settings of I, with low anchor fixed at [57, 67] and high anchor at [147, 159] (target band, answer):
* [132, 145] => -0.20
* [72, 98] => -0.08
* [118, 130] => -0.13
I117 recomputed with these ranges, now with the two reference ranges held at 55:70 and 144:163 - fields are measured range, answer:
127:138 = -0.86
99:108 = -1.72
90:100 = -0.79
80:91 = -0.69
